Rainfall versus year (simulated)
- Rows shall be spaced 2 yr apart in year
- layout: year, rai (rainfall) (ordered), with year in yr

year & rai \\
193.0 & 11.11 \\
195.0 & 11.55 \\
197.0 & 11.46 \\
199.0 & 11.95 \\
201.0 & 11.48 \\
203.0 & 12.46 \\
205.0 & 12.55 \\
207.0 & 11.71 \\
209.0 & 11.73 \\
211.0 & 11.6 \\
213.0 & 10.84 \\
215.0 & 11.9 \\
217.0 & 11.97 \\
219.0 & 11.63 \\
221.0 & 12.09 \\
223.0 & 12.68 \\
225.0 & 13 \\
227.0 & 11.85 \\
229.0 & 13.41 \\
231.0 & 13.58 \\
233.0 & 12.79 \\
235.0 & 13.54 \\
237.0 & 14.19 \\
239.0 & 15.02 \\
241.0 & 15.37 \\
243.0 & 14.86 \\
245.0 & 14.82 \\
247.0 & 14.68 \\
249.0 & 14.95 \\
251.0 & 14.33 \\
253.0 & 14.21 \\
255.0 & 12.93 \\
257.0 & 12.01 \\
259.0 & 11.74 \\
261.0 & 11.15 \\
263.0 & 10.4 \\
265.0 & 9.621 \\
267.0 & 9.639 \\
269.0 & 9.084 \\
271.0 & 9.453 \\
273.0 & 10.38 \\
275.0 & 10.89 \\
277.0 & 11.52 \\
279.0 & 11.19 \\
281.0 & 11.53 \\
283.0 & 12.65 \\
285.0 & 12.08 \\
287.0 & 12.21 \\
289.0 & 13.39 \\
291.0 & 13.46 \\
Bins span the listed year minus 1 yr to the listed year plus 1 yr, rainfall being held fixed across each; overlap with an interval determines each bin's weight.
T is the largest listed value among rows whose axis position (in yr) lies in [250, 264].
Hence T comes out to 14.33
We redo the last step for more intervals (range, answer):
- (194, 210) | 12.55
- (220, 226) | 13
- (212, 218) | 11.97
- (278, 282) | 11.53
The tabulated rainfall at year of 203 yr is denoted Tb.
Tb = 12.46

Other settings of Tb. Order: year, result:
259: 11.74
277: 11.52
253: 14.21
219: 11.63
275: 10.89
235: 13.54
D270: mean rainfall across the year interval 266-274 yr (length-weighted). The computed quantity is 9.64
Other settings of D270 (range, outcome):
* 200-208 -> 12.1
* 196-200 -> 11.7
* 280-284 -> 12.1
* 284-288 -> 12.1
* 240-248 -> 14.9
